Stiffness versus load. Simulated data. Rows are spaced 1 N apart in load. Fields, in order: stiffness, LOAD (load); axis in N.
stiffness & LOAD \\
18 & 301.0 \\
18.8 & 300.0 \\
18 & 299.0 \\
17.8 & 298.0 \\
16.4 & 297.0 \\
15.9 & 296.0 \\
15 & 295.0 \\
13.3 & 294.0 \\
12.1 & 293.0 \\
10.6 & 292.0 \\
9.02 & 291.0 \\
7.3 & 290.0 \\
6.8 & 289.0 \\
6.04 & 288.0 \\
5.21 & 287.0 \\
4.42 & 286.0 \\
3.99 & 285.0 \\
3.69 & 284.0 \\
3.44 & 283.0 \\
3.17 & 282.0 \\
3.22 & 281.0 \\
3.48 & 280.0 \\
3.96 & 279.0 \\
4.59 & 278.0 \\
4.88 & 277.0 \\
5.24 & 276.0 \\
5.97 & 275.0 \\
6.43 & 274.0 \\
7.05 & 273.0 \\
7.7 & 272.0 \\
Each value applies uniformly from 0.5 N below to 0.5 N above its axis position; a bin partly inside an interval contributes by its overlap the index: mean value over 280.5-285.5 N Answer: 3.5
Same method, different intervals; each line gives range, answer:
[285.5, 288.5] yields 5.22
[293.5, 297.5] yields 15.2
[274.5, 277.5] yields 5.36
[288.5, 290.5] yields 7.05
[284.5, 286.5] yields 4.21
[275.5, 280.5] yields 4.43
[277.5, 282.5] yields 3.68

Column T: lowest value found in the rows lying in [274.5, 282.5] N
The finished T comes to 3.17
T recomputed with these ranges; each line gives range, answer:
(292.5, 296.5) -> 12.1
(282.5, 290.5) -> 3.44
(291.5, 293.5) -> 10.6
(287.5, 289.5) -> 6.04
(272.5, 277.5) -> 4.88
